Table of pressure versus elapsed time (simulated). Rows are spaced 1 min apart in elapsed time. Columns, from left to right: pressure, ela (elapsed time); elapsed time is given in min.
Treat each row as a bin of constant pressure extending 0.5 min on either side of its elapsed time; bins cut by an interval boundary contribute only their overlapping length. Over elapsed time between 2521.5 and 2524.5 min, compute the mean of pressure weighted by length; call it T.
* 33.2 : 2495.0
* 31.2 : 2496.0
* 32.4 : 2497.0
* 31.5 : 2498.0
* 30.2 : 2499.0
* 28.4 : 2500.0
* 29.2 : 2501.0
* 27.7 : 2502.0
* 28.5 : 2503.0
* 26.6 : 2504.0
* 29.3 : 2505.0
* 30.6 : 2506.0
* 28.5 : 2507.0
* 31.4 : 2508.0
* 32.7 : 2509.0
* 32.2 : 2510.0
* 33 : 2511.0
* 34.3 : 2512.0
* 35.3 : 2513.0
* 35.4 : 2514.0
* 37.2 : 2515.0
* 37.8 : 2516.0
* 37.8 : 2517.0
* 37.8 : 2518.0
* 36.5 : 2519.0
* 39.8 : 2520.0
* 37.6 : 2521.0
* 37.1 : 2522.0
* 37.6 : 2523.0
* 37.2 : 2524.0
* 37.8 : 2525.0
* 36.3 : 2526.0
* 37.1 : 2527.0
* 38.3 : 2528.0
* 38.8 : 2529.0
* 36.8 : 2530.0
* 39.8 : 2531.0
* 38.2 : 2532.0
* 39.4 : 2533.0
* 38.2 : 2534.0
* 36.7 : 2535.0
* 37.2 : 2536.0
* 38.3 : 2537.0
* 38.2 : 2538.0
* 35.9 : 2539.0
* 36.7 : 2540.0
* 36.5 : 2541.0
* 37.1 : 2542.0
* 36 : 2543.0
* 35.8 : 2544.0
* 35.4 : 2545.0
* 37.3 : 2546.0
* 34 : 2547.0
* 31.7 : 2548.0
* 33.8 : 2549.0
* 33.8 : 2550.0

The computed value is 37.3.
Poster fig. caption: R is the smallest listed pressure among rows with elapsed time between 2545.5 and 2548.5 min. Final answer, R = 31.7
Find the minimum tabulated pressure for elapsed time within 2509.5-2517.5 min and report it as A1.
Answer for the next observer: 32.2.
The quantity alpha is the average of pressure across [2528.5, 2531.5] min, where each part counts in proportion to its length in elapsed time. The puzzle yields 38.5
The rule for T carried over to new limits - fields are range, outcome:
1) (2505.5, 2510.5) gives 31.1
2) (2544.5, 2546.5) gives 36.3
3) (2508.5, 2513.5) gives 33.5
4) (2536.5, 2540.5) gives 37.3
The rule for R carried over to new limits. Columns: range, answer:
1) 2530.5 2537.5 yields 36.7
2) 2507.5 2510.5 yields 31.4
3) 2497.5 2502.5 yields 27.7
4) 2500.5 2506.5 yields 26.6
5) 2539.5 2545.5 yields 35.4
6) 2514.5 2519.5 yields 36.5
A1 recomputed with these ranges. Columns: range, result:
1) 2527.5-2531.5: 36.8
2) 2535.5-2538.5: 37.2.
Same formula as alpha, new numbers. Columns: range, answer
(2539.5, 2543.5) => 36.6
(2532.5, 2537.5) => 38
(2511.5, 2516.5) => 36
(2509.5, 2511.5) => 32.6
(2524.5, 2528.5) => 37.4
